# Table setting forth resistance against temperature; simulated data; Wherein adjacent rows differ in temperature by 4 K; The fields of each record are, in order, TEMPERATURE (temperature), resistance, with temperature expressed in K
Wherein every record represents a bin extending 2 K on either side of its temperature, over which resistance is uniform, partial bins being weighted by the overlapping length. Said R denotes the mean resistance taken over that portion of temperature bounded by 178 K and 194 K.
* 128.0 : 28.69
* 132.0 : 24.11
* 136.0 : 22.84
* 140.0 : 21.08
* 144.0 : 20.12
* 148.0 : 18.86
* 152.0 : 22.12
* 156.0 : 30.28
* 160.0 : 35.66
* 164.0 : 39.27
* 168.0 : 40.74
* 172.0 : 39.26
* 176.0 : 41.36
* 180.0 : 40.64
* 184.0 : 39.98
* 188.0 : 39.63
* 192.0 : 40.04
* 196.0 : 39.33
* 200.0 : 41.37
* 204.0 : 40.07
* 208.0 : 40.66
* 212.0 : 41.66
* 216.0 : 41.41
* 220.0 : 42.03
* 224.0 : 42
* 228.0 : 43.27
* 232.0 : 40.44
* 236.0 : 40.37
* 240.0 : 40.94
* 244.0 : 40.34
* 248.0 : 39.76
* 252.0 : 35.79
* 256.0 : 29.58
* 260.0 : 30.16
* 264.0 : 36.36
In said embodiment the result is 40.1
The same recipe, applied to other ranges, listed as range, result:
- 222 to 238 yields 41.5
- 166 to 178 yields 40.5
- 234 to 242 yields 40.7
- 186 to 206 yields 40.1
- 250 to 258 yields 32.7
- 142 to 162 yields 25.4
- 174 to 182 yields 41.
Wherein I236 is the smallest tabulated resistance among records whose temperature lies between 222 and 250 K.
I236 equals 39.76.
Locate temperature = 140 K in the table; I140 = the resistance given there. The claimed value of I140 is 21.08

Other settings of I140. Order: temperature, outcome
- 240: 40.94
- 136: 22.84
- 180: 40.64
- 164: 39.27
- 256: 29.58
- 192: 40.04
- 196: 39.33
